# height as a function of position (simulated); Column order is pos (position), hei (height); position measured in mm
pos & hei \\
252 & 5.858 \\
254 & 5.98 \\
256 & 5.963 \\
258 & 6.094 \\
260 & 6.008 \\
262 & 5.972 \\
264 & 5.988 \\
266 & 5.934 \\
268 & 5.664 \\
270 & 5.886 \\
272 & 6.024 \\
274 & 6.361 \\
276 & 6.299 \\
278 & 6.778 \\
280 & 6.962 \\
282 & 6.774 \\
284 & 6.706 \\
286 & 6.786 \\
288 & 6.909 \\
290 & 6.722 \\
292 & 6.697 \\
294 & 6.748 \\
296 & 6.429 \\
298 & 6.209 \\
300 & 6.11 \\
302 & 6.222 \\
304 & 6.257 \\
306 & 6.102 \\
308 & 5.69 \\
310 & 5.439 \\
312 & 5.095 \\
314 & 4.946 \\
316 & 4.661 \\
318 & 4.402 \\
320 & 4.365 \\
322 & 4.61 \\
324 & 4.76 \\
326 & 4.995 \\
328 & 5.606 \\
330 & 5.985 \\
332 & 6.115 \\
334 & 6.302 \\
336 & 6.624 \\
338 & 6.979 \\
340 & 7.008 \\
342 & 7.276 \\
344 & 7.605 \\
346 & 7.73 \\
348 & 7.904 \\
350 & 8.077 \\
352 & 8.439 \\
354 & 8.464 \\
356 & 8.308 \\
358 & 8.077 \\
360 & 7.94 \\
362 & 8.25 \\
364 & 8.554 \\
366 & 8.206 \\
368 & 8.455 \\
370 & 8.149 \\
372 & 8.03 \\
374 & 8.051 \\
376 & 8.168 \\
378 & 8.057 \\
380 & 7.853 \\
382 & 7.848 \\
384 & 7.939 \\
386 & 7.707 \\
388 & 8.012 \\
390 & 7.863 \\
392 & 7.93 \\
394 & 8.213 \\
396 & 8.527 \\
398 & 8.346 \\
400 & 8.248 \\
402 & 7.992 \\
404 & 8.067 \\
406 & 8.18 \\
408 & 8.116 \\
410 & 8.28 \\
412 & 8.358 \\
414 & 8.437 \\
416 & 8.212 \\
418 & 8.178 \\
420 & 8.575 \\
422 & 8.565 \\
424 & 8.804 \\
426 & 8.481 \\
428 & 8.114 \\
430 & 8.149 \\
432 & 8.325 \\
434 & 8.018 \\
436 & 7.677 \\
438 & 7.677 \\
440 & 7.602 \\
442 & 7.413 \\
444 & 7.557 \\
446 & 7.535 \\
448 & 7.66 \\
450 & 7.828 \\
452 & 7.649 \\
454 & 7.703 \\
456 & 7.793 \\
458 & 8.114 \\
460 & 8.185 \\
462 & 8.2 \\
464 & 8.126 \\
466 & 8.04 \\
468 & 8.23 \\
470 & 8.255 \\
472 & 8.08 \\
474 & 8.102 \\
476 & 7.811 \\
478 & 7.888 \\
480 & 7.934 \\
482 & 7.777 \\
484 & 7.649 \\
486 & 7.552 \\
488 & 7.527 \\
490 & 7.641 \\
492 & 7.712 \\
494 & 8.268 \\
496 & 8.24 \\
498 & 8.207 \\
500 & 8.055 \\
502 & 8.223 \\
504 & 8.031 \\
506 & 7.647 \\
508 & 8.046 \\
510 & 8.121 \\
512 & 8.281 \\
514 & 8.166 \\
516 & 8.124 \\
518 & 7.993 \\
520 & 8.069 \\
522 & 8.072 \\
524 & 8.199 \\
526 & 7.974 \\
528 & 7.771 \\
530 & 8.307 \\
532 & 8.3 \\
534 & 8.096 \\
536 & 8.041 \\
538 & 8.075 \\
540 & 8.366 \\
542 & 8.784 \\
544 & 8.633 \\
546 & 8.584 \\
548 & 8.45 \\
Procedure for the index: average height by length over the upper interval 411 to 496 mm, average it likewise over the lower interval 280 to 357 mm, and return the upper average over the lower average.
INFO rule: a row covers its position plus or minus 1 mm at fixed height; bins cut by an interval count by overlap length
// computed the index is 1.25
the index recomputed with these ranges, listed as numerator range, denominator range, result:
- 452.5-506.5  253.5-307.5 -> 1.26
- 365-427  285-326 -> 1.43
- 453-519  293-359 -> 1.26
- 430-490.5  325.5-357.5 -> 1.10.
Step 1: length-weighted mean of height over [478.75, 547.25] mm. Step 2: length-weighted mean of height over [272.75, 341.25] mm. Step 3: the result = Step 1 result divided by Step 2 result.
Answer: 1.34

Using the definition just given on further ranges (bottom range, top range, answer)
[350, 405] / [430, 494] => 0.97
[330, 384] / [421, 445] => 1.04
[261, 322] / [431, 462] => 1.30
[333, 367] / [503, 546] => 1.05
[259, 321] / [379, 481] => 1.33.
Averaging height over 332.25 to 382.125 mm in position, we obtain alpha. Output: 7.83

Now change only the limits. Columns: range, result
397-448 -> 8.11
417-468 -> 8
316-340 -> 5.55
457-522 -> 8.01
